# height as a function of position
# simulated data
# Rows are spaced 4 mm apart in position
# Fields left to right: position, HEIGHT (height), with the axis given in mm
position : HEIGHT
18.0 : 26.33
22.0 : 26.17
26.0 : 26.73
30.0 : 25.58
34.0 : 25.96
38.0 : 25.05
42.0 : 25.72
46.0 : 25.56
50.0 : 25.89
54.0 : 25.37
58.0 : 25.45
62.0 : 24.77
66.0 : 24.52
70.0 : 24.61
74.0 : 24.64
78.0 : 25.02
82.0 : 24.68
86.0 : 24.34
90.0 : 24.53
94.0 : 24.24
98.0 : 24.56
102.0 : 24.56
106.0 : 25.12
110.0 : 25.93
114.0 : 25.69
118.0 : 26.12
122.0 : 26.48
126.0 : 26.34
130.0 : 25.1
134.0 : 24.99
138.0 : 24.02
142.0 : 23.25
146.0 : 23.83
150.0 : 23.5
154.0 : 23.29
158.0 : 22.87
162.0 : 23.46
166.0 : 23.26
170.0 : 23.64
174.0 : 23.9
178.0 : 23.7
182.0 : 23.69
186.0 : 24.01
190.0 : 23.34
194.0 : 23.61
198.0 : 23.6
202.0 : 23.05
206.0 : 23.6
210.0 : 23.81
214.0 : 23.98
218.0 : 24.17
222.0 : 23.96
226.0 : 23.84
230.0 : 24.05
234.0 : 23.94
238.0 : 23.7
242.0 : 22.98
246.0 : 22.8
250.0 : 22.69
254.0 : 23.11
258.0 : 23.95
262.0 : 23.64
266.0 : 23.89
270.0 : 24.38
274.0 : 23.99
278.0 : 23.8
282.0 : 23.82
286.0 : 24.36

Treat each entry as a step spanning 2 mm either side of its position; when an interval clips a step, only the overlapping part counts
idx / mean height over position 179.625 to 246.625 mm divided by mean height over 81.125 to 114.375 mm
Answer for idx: 0.95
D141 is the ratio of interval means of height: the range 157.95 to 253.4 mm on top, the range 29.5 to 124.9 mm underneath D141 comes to 0.94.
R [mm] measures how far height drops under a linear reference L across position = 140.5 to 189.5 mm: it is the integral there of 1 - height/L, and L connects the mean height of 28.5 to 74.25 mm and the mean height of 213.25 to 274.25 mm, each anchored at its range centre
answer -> 1.61 mm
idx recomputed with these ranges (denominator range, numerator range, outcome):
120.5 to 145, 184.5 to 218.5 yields 0.95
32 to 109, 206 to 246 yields 0.95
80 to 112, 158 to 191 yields 0.95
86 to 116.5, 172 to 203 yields 0.95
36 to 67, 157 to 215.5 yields 0.93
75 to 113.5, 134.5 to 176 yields 0.95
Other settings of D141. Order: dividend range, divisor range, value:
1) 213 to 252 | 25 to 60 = 0.92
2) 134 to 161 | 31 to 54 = 0.92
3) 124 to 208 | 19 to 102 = 0.95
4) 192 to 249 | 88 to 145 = 0.94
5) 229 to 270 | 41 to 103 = 0.94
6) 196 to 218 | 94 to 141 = 0.94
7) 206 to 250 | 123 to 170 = 0.99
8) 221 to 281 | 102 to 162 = 0.96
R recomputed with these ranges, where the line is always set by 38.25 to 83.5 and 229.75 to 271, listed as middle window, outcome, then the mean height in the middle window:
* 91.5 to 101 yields 0.1 mm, 24.4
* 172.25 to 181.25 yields 0.1 mm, 23.8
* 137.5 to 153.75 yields 0.5 mm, 23.6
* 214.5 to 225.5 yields -0.1 mm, 24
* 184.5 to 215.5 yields 0.4 mm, 23.6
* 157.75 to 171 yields 0.5 mm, 23.3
